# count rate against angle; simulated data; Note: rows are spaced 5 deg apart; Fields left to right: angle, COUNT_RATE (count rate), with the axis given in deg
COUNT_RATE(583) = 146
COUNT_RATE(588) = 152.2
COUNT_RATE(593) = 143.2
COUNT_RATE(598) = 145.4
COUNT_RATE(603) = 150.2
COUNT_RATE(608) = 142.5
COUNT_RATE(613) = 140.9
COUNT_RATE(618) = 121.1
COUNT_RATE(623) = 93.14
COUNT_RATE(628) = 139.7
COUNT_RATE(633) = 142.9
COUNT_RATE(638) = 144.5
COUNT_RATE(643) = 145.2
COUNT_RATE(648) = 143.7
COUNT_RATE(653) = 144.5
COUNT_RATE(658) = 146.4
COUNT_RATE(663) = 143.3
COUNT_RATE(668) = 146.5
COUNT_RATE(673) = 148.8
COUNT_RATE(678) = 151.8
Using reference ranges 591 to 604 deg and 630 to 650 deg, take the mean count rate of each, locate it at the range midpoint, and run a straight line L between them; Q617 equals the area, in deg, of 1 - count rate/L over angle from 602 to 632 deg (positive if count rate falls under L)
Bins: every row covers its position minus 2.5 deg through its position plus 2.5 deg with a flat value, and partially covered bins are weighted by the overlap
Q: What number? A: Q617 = 2.9 deg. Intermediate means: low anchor 146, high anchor 144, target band 131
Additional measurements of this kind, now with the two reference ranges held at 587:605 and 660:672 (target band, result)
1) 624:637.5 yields 0.9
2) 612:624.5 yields 2.5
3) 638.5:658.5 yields 0.2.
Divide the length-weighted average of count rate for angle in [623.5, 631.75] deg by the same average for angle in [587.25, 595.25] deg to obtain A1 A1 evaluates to 0.88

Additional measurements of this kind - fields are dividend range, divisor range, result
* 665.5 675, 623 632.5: 1.15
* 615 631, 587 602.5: 0.81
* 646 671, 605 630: 1.14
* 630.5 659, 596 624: 1.08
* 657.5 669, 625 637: 1.04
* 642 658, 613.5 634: 1.16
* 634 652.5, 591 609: 0.99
